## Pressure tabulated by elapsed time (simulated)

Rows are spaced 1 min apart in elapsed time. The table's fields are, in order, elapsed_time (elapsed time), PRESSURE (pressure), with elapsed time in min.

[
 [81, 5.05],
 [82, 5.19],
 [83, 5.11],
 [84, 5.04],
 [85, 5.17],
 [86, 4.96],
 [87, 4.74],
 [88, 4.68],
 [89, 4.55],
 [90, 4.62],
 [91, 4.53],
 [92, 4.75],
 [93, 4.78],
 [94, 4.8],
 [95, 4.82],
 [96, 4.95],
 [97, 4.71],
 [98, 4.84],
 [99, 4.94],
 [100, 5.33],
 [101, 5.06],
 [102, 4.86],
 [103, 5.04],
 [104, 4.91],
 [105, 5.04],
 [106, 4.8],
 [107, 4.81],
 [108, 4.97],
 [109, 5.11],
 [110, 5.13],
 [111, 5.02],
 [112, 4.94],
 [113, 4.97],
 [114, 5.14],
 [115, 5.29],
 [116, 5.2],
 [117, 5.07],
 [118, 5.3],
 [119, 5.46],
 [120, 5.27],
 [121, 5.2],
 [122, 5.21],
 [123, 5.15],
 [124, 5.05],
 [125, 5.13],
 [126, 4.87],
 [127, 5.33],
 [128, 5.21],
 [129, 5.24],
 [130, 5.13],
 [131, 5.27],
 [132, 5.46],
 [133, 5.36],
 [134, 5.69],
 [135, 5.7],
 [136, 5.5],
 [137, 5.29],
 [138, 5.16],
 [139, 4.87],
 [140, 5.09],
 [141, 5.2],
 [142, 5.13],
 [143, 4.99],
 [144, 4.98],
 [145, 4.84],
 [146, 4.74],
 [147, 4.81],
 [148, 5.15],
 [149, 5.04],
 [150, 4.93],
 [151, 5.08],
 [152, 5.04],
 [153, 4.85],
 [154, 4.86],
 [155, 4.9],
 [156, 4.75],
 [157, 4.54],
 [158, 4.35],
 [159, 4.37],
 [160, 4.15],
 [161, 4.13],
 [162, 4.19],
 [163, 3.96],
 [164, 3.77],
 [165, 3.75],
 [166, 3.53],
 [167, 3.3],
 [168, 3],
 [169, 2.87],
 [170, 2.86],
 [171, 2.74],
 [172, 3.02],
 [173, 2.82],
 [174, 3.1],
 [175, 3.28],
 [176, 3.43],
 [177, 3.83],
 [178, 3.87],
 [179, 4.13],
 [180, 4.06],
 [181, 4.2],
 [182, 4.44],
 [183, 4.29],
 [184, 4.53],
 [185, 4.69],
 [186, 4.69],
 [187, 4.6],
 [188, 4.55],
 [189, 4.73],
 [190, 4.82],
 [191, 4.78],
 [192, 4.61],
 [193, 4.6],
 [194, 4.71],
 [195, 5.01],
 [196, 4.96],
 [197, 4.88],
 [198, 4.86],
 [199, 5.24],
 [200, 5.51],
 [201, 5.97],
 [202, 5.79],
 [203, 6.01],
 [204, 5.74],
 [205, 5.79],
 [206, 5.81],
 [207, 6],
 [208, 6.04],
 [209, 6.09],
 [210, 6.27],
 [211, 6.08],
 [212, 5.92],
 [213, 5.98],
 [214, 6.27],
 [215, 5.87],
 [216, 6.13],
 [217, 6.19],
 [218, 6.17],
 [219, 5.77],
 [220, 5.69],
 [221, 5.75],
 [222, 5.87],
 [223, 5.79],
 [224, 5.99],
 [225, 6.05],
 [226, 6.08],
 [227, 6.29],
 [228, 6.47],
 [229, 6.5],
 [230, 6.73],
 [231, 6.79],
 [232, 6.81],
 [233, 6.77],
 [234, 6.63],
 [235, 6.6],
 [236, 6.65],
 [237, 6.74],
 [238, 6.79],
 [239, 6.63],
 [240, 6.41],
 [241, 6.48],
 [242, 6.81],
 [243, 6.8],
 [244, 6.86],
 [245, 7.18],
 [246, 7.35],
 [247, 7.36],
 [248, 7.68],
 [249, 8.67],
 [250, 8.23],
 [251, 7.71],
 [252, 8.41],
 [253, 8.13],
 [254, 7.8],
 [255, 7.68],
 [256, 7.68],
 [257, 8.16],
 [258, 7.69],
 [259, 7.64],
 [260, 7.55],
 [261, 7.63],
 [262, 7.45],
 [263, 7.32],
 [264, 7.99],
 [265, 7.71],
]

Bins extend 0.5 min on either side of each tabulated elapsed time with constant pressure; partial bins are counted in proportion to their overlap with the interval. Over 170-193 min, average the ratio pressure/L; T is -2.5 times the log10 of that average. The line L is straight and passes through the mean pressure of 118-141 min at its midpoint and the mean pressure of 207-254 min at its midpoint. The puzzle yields 0.42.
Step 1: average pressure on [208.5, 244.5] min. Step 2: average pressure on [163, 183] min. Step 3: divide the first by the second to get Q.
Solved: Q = 1.80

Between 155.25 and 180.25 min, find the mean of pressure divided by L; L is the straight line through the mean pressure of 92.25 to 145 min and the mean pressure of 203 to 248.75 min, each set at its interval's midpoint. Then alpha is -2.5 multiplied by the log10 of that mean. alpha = 0.47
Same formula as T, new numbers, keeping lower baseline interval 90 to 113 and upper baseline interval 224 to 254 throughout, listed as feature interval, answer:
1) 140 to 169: 0.26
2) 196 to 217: 0.12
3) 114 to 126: 0.00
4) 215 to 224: 0.13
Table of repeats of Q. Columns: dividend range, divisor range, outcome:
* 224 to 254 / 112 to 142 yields 1.34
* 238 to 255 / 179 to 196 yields 1.62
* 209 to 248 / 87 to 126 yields 1.29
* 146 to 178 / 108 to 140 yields 0.77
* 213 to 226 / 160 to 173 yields 1.74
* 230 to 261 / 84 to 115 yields 1.48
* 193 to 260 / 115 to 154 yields 1.25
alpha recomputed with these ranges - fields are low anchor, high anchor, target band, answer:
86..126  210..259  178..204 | 0.27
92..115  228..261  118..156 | 0.07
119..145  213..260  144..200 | 0.33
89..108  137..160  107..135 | -0.07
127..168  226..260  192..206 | 0.15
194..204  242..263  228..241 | 0.03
